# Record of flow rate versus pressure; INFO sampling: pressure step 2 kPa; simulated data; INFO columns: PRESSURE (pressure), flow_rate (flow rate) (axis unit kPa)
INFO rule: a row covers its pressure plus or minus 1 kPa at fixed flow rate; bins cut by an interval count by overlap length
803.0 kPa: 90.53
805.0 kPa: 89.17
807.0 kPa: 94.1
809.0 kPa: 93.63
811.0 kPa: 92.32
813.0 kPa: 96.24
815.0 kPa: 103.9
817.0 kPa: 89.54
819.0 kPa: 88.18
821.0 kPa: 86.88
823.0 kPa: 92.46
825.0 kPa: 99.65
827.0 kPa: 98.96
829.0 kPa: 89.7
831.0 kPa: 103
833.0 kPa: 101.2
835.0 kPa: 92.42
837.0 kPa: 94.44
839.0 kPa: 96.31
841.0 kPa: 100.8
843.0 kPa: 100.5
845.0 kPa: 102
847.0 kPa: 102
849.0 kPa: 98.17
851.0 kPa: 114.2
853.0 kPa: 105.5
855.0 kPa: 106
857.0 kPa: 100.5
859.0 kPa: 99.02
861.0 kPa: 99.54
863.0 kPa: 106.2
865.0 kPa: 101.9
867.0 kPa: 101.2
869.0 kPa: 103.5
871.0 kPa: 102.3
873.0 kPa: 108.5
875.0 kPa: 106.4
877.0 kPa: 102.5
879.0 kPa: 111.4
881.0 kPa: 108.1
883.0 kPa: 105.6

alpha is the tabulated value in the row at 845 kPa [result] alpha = 102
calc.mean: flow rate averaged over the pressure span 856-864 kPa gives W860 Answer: 101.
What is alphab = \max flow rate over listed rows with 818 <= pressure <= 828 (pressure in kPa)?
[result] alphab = 99.65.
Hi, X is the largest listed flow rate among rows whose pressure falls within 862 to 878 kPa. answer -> 108.5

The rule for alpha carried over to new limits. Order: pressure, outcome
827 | 98.96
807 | 94.1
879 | 111.4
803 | 90.53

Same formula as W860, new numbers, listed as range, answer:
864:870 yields 102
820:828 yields 94.5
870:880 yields 106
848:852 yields 106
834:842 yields 96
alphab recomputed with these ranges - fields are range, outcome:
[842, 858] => 114.2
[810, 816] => 103.9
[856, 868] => 106.2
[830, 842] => 103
